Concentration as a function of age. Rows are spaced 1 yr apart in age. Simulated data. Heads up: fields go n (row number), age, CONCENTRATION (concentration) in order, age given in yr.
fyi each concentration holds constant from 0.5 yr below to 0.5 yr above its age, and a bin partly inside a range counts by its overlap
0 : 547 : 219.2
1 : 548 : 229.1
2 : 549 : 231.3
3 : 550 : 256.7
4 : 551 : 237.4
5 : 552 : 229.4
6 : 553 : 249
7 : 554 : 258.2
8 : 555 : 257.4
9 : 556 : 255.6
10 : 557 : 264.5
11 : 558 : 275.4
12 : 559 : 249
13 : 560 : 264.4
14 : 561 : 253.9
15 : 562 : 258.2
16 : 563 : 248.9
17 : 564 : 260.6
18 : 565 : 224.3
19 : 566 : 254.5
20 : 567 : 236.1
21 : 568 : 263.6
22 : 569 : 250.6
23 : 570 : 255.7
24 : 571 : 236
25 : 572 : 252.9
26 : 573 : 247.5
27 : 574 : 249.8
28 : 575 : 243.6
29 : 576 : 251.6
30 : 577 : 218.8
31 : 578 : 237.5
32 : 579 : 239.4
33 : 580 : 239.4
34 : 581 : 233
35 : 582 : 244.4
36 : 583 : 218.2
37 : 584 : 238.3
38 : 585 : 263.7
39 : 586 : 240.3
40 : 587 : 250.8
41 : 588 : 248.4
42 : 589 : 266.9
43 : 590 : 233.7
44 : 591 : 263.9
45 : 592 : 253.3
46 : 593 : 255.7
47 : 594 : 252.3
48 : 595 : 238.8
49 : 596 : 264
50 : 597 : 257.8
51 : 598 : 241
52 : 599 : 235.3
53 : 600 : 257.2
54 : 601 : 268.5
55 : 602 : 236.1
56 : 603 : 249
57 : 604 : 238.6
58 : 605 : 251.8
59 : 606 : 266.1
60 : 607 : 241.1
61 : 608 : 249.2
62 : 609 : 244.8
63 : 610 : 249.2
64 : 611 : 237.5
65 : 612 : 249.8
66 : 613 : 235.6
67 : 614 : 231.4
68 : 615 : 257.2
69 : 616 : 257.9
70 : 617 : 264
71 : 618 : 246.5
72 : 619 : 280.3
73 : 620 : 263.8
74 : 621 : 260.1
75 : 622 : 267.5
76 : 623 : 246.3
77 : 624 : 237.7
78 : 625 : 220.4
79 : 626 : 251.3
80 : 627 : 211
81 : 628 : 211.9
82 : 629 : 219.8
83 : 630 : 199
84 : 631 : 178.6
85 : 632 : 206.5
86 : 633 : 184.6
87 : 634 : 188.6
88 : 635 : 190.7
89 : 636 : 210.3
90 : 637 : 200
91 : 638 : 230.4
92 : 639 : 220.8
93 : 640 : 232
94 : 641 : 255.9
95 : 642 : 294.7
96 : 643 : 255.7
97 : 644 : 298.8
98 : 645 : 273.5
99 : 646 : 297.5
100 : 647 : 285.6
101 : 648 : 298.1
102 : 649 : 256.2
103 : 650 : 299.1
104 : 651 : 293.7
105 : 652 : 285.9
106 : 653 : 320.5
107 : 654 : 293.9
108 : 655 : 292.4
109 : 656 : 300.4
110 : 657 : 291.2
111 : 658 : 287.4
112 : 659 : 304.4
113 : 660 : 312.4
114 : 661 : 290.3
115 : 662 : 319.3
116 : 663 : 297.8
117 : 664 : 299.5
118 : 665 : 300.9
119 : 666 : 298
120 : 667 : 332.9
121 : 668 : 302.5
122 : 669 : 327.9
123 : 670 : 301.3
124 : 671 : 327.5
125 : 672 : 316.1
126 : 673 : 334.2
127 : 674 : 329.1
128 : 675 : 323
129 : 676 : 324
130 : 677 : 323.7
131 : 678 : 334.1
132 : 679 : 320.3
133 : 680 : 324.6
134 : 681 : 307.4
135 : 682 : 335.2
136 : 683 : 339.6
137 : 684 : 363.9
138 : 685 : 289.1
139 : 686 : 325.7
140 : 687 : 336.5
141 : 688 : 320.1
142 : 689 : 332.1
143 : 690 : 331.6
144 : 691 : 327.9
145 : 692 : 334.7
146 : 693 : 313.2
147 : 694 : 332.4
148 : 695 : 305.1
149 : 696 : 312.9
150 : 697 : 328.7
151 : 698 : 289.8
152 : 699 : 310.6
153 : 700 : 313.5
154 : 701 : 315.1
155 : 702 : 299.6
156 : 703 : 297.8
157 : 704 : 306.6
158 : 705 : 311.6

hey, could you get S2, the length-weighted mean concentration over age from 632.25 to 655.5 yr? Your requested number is 259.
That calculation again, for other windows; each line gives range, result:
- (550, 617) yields 248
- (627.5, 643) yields 216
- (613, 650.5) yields 243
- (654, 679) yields 311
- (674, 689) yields 327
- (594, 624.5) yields 251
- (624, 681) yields 276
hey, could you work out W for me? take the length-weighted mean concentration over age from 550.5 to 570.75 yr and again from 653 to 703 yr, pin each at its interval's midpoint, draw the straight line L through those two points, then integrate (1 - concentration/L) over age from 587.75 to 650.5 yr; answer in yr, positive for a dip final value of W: 8.4 yr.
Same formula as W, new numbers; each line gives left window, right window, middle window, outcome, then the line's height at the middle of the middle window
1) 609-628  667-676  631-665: 2.55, 288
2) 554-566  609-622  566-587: 0.94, 255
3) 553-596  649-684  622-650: 5.20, 291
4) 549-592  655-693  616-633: 2.96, 284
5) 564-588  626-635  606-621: -2.54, 215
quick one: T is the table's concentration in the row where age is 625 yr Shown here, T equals 220.4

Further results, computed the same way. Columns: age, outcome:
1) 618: 246.5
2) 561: 253.9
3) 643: 255.7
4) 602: 236.1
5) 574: 249.8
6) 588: 248.4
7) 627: 211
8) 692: 334.7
